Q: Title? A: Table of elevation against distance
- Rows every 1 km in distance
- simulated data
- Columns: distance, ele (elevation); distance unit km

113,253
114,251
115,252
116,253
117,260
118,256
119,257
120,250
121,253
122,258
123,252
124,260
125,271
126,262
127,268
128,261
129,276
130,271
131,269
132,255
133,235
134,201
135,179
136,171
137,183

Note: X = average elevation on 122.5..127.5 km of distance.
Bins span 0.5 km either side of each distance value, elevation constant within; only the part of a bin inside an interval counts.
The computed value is 263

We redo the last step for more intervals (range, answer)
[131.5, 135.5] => 218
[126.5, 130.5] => 269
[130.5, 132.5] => 262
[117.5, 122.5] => 255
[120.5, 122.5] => 256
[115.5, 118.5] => 256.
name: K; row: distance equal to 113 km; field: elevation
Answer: 253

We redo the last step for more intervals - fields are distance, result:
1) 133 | 235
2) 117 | 260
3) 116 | 253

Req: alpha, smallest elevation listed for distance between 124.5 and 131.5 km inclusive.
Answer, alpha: 261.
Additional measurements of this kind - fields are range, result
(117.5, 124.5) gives 250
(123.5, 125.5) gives 260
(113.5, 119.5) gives 251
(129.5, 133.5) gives 235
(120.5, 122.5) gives 253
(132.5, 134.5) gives 201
